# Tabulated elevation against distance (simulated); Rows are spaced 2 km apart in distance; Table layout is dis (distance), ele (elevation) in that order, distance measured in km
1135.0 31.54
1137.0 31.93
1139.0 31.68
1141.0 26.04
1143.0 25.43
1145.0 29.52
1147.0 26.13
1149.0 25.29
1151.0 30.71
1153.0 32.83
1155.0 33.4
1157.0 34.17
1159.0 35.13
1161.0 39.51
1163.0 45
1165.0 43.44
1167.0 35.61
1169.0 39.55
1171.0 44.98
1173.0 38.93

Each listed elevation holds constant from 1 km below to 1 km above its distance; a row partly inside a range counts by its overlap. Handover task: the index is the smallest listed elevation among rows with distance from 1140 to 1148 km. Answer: 25.43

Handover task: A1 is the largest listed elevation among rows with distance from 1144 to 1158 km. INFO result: 34.17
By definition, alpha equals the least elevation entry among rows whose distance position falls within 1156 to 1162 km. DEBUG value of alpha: 34.17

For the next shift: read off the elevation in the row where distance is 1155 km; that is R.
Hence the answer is 33.4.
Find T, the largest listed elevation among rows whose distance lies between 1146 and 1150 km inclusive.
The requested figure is 26.13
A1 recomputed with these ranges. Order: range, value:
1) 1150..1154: 32.83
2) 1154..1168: 45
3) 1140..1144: 26.04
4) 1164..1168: 43.44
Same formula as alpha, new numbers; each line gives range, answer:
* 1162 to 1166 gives 43.44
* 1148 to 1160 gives 25.29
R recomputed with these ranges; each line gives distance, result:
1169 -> 39.55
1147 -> 26.13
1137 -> 31.93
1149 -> 25.29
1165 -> 43.44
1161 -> 39.51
